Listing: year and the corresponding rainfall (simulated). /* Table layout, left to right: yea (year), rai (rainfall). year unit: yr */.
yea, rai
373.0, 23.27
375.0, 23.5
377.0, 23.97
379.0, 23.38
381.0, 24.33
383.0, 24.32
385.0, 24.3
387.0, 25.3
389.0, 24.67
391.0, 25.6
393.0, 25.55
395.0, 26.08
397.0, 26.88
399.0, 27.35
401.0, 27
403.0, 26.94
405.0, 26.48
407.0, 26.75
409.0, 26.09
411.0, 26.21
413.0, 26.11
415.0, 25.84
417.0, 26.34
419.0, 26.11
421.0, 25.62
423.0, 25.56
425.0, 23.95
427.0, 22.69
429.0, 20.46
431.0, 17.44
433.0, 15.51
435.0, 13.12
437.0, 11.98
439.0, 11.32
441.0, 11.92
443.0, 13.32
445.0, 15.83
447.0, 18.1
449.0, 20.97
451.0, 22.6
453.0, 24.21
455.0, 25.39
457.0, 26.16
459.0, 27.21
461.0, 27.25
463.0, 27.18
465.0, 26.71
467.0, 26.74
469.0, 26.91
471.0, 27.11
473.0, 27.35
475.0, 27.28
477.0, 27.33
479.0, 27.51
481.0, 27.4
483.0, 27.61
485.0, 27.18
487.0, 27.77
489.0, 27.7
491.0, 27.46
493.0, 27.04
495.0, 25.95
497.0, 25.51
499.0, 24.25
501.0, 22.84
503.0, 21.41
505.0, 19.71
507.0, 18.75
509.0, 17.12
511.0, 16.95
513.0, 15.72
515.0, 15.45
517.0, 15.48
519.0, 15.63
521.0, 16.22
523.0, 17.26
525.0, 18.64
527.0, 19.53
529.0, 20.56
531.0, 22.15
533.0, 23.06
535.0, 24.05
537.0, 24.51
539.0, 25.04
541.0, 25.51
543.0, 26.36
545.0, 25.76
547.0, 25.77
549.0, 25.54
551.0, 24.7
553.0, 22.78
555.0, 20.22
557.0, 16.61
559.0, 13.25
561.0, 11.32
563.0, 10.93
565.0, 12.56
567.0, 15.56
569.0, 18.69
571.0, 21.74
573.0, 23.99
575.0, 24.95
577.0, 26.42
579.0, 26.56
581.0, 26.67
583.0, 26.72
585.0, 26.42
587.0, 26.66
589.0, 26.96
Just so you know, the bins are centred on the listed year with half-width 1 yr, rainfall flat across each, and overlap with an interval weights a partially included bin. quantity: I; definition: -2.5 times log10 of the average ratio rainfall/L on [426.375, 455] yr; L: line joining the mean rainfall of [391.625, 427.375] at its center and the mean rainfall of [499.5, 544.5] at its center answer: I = 0.370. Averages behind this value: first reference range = 26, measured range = 17.3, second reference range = 20.2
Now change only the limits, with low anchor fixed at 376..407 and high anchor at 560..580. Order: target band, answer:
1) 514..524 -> 0.30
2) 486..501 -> -0.20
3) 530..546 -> -0.20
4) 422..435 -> 0.19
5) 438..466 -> 0.10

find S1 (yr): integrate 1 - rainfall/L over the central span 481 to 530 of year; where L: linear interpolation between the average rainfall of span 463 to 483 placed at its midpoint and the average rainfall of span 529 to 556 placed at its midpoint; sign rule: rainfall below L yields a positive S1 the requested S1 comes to 8.35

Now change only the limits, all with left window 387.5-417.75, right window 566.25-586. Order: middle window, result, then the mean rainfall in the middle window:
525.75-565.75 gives 5.37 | 21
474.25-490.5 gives -1.50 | 27.5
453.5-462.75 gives -0.34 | 26.4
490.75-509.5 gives 1.46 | 23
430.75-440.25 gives 4.51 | 13.5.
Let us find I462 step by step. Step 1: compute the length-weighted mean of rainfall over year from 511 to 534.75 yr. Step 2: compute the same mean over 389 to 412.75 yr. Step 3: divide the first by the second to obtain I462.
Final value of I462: 0.69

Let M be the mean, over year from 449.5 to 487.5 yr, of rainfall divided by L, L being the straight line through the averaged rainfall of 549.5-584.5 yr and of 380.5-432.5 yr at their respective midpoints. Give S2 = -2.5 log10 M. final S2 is -0.15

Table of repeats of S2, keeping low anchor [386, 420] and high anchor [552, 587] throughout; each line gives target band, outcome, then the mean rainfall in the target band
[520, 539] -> 0.05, 20.9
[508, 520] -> 0.36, 16.1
